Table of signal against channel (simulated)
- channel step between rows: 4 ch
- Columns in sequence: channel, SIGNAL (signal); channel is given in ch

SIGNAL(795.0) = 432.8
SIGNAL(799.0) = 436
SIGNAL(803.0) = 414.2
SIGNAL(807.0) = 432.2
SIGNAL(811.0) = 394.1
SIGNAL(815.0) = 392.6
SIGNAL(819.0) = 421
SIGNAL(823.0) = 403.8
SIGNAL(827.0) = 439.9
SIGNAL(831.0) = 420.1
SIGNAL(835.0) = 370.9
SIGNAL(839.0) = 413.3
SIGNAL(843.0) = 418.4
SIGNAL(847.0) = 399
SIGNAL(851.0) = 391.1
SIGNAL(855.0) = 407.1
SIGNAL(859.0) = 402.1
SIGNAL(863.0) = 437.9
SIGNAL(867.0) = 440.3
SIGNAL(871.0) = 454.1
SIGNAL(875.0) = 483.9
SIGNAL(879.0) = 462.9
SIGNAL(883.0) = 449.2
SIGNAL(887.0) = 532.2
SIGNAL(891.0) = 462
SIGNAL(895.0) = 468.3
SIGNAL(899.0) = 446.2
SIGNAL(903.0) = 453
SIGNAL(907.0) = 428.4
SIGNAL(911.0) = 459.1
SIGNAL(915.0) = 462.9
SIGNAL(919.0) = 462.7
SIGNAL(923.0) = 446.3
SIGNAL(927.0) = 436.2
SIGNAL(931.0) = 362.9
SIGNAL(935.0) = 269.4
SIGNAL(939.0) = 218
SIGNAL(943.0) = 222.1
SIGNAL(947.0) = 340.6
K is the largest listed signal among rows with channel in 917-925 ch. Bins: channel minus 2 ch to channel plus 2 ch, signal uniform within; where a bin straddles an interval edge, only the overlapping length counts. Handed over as 462.7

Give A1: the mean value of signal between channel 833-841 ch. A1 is 392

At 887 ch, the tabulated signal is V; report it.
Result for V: 532.2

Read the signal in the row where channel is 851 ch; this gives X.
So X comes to 391.1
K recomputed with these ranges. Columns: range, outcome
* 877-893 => 532.2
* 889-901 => 468.3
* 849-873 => 454.1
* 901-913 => 459.1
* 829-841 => 420.1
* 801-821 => 432.2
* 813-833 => 439.9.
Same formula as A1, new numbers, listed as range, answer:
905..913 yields 444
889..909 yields 452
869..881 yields 467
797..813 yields 419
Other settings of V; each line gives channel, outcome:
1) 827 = 439.9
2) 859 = 402.1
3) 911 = 459.1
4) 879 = 462.9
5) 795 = 432.8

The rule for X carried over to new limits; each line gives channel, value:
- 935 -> 269.4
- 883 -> 449.2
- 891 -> 462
